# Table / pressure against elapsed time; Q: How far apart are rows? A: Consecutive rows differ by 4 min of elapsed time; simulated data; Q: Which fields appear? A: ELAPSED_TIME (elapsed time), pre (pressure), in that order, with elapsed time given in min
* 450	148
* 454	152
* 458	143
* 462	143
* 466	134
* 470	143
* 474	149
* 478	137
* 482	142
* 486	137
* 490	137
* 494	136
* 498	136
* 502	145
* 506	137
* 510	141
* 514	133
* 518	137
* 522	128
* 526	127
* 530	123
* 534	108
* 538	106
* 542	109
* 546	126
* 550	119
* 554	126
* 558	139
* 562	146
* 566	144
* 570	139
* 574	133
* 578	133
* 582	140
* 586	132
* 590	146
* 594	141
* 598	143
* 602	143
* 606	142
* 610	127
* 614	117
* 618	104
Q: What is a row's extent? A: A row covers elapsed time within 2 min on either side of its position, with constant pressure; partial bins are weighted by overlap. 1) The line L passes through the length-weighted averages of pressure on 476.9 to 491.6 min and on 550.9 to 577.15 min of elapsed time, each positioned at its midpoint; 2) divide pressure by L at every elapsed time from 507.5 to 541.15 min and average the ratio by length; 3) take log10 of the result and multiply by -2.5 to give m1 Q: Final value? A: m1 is 0.10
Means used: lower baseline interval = 138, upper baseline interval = 137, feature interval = 125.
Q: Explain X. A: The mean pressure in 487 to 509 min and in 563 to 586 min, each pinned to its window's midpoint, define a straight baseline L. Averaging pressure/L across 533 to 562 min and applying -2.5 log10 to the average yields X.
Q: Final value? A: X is 0.140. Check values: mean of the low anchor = 138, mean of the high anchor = 138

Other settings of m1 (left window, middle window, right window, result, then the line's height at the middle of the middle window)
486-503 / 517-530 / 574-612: 0.07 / 138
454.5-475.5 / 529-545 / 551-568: 0.24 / 139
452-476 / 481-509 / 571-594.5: 0.03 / 142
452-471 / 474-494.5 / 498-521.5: 0.01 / 141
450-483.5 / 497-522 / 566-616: 0.03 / 141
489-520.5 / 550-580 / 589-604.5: 0.04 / 141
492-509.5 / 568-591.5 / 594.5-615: 0.00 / 136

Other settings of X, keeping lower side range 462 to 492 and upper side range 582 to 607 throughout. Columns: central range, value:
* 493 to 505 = 0.01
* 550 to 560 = 0.09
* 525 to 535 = 0.17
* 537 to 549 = 0.22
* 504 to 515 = 0.02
